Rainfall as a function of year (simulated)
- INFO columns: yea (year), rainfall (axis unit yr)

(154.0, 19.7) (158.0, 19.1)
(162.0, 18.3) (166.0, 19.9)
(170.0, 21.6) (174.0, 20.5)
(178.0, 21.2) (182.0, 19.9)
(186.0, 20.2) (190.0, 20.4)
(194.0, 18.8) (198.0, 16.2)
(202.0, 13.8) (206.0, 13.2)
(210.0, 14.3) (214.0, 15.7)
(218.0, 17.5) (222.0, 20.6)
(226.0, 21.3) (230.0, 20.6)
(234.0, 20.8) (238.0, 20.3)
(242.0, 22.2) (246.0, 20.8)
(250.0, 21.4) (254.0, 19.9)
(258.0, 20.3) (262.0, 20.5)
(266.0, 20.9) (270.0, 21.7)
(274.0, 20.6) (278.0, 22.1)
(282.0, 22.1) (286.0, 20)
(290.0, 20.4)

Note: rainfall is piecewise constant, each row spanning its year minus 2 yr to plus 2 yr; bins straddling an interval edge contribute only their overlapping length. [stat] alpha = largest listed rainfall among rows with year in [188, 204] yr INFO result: 20.4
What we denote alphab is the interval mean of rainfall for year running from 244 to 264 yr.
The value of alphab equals 20.6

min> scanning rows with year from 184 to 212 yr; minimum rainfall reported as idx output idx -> 13.2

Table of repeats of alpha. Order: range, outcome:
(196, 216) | 16.2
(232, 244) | 22.2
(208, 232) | 21.3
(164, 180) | 21.6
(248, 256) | 21.4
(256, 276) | 21.7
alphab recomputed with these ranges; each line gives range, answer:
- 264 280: 21.3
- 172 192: 20.4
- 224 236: 20.9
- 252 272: 20.7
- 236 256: 20.9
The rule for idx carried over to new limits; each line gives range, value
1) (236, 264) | 19.9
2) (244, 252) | 20.8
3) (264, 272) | 20.9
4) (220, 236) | 20.6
